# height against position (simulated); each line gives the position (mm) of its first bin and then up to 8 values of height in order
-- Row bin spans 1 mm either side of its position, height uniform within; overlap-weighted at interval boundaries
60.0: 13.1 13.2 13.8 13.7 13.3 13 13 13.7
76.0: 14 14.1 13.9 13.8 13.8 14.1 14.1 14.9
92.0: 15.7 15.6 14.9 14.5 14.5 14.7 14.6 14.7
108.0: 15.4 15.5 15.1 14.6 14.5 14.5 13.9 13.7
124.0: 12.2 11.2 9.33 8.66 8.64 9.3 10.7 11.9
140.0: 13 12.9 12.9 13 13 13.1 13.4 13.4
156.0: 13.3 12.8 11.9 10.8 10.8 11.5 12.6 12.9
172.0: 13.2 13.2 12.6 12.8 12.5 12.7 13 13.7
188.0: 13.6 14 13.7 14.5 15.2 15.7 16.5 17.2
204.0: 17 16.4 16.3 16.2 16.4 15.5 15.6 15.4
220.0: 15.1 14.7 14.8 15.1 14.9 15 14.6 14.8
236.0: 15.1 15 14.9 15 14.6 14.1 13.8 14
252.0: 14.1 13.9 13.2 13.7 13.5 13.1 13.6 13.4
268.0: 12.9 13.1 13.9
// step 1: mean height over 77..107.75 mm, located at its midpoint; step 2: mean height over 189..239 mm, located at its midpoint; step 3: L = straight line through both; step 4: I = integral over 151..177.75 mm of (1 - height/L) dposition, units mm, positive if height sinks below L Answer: 4.52 mm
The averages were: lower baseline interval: 14.5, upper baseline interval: 15.4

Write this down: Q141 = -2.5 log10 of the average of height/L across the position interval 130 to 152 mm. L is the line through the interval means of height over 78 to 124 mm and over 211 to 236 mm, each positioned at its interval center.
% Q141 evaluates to 0.24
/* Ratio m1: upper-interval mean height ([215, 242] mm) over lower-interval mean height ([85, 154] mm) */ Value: 1.1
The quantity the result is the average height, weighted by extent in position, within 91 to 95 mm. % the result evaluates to 15.6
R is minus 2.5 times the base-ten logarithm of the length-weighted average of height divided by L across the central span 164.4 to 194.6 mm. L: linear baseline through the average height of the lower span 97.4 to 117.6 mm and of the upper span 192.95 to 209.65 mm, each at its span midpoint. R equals 0.21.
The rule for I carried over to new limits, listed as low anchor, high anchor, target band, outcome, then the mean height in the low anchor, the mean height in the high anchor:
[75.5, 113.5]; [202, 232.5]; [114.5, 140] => 5.5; 14.6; 15.6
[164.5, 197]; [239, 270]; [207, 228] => -3.1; 13.2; 13.8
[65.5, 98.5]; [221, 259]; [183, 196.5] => 0.4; 14.1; 14.5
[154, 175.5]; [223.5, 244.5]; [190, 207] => -2.6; 12.4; 14.9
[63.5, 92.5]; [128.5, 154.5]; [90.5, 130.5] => -3.5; 13.9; 11.8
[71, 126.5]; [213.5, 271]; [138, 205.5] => 4.3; 14.3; 14.4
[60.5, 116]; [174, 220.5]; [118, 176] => 9.9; 14.3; 14.8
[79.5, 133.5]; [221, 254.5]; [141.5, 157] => 1.0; 13.7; 14.6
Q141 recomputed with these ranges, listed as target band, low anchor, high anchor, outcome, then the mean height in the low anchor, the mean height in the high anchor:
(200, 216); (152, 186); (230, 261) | -0.21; 12.6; 14.3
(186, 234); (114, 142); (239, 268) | -0.16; 11.8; 13.9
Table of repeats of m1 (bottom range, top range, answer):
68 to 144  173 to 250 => 1.10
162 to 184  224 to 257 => 1.17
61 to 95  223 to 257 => 1.04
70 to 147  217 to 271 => 1.06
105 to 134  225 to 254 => 1.14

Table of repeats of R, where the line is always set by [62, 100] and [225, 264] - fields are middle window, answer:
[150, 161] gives 0.098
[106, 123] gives -0.039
